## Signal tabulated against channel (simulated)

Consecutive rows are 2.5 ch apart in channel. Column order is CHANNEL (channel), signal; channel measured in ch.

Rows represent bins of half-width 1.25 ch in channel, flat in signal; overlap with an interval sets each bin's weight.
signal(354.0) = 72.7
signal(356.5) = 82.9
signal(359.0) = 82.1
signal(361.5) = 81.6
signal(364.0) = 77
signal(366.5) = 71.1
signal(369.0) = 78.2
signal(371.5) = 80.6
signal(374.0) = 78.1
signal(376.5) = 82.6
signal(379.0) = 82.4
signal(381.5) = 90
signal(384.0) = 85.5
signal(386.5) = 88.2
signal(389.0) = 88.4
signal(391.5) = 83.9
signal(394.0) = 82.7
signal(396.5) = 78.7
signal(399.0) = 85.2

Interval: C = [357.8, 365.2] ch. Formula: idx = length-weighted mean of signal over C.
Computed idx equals 80.2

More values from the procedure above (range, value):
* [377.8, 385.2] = 86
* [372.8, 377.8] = 80.4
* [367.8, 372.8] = 79.4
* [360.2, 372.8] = 77.7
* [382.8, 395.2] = 85.8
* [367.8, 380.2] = 80.4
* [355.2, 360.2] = 82.4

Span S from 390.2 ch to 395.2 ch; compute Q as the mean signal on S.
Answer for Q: 83.4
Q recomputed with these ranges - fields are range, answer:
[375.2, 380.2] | 82.5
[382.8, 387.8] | 86.9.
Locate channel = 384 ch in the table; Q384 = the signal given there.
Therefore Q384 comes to 85.5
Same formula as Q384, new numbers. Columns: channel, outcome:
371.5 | 80.6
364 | 77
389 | 88.4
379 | 82.4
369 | 78.2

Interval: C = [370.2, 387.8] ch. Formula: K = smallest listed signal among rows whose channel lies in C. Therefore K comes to 78.1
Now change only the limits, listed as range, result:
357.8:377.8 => 71.1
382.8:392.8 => 83.9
